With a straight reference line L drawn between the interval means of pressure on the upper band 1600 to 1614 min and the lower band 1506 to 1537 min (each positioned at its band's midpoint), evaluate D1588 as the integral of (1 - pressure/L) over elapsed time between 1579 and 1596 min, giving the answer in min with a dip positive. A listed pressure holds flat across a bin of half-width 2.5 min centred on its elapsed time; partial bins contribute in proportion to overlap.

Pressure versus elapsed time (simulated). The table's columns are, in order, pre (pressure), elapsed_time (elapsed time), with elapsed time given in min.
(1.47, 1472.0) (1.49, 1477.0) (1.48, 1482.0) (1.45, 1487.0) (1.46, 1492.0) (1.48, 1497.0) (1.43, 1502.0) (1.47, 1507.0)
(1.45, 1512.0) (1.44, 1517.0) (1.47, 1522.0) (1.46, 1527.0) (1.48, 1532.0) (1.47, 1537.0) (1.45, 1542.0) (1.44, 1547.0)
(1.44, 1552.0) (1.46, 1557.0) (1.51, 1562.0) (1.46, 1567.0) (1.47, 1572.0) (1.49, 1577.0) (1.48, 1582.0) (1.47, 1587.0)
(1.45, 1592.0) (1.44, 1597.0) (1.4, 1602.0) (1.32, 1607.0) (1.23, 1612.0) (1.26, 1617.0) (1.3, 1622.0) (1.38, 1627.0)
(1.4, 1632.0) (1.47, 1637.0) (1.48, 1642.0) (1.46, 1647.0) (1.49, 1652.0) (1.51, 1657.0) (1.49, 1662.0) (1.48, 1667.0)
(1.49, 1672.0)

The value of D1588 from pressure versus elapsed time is -1.5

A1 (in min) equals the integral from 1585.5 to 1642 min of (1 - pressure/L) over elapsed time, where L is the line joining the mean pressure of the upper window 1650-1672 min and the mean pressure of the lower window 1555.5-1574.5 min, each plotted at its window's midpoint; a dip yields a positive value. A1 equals 4.1 min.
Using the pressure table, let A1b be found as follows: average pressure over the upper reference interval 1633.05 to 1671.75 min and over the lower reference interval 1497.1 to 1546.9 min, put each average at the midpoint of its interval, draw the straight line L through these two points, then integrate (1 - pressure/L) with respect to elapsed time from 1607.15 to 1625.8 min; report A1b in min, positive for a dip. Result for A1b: 2.5 min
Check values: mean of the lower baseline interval 1.46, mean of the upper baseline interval 1.48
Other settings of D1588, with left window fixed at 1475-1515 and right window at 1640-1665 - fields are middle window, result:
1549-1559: 0.2 min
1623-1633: 0.7 min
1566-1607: 0.8 min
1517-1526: 0.0 min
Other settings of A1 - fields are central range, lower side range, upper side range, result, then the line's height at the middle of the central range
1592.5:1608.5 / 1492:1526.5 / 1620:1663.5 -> 0.54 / 1.45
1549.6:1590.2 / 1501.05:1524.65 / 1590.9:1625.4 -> -2.56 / 1.39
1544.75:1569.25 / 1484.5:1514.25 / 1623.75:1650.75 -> -0.24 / 1.45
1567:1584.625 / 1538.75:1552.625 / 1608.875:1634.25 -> -1.06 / 1.39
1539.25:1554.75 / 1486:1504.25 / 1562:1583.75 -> 0.29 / 1.47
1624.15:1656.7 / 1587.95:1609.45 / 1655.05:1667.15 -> 0.38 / 1.47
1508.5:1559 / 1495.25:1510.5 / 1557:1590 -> 0.37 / 1.47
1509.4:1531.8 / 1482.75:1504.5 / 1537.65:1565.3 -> 0.02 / 1.46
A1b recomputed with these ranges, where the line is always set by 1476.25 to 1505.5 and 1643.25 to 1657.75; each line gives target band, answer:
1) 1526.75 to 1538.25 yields 0.0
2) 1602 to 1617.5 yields 2.0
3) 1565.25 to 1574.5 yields 0.0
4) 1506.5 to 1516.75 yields 0.1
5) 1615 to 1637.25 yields 1.9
